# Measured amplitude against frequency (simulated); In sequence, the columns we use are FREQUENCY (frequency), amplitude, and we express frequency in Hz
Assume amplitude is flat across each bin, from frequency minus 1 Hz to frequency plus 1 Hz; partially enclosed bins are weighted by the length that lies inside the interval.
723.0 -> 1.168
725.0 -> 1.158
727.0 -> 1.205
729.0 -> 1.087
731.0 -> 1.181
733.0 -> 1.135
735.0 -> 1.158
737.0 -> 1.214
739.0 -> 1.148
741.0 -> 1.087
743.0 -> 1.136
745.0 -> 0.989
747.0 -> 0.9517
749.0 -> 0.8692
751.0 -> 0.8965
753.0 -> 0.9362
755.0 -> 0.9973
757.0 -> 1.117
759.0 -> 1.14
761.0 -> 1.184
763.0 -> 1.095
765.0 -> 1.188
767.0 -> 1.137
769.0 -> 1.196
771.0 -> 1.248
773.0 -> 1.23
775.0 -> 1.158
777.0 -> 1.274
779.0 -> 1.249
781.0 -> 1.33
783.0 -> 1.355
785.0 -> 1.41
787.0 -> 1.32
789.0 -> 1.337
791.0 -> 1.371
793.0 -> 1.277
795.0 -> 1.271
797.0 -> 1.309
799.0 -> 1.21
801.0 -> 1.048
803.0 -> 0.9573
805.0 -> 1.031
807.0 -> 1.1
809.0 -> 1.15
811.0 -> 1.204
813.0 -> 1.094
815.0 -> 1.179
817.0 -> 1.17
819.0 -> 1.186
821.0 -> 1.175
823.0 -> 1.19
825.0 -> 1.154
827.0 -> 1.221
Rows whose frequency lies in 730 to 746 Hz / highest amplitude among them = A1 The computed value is 1.214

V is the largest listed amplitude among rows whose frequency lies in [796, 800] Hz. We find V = 1.309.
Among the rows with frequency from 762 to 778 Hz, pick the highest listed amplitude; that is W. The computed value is 1.274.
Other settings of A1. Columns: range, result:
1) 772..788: 1.41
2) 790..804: 1.371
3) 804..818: 1.204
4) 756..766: 1.188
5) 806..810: 1.15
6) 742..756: 1.136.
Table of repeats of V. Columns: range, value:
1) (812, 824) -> 1.19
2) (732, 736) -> 1.158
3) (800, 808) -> 1.1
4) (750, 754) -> 0.9362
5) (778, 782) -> 1.33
